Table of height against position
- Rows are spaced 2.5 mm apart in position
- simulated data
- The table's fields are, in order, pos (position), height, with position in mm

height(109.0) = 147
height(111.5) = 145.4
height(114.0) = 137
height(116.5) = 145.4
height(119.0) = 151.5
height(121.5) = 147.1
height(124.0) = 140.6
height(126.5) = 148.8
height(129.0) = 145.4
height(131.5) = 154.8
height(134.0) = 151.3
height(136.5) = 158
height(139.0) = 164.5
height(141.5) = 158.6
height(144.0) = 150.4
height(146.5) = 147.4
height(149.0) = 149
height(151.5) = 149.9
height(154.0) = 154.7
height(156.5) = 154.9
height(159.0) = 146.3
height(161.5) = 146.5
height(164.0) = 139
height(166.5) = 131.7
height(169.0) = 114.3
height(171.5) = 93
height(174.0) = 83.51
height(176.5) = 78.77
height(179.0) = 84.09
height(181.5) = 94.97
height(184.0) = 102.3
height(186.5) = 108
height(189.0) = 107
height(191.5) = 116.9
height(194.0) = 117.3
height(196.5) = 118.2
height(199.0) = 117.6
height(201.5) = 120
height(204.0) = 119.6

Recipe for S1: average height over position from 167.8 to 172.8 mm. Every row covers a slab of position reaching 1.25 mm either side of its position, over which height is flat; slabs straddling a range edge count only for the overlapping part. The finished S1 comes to 103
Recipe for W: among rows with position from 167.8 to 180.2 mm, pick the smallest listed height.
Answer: 78.77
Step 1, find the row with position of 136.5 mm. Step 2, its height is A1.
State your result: 158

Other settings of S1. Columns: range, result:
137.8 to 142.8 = 161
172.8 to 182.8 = 85.4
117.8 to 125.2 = 146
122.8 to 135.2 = 148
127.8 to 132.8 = 150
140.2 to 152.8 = 151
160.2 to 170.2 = 133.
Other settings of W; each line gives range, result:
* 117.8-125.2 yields 140.6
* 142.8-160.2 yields 146.3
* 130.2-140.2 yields 151.3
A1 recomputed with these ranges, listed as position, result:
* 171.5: 93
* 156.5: 154.9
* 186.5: 108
